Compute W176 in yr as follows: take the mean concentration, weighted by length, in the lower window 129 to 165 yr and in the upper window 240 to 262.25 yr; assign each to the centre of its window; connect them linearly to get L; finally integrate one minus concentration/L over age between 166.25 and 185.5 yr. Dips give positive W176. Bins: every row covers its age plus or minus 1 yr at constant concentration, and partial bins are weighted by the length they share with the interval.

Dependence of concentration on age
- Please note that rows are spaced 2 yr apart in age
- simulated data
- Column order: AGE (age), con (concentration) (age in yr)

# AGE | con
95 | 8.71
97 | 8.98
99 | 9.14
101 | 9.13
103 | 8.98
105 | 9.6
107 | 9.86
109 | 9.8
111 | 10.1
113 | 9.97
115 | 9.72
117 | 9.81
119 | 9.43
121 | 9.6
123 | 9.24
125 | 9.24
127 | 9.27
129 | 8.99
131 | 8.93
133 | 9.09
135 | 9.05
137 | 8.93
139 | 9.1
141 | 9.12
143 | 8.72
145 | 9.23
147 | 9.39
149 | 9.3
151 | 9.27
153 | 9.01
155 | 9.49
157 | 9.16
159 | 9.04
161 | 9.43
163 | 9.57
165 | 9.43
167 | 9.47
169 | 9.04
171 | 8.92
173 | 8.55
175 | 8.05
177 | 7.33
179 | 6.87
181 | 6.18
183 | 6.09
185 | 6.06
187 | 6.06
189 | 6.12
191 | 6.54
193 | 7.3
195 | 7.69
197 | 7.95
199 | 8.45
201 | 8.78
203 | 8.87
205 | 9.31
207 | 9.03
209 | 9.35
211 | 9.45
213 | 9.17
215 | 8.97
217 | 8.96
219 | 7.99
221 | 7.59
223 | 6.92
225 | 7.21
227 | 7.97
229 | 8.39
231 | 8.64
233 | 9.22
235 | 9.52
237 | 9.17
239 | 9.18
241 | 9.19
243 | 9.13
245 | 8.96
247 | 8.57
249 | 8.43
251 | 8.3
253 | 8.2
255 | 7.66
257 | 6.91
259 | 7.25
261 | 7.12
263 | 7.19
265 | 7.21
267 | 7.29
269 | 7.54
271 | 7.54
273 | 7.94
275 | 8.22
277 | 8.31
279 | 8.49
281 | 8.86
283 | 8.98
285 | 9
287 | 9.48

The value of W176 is 2.6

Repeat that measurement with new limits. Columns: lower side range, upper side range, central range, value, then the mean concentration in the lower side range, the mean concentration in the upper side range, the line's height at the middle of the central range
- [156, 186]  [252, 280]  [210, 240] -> -2.6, 8.21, 7.63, 7.88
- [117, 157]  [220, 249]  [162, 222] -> 4.9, 9.19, 8.54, 8.83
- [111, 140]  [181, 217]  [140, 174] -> -1.8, 9.34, 7.93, 8.74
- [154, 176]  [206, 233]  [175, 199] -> 5.4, 9.1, 8.46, 8.85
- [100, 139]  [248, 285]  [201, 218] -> -1.3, 9.4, 7.89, 8.47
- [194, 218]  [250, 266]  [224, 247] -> -2.1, 8.83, 7.48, 8.06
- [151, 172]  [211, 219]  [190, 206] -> 1.7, 9.26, 8.96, 9.05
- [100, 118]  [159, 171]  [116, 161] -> 1.3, 9.66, 9.32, 9.48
